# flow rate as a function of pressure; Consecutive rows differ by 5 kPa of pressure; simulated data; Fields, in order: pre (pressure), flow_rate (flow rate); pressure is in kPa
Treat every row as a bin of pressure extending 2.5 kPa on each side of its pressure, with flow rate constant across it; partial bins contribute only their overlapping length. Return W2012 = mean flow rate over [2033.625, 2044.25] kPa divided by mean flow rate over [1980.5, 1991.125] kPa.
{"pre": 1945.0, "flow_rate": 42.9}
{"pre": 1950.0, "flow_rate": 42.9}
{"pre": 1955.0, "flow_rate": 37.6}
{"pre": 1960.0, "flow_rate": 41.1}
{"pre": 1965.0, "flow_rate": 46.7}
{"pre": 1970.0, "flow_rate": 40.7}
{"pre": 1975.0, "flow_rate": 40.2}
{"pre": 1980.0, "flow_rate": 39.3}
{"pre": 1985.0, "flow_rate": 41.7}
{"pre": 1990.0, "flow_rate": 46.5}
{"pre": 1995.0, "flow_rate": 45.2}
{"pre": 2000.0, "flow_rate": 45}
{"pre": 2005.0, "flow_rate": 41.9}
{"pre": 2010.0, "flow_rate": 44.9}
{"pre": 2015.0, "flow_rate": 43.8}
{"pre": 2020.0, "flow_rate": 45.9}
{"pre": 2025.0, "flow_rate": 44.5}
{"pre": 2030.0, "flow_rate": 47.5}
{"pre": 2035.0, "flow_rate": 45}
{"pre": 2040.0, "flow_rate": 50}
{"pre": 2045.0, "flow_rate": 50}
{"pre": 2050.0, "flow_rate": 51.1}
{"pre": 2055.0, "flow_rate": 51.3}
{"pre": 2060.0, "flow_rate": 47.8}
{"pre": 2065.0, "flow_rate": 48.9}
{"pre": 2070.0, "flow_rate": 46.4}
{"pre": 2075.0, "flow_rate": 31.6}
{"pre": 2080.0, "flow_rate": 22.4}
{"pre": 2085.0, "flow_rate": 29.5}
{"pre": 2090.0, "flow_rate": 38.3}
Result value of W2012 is 1.12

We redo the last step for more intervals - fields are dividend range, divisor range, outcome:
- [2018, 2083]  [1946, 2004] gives 1.05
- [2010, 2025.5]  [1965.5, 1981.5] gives 1.09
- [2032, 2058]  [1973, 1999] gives 1.16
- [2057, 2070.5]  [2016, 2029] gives 1.06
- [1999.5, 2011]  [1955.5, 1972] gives 1.03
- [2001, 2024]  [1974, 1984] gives 1.11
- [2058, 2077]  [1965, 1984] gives 1.07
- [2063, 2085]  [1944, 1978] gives 0.87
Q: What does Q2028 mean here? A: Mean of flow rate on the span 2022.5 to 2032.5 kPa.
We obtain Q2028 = 46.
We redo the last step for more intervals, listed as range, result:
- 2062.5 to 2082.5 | 37.3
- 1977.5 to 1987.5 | 40.5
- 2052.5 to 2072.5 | 48.6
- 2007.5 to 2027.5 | 44.8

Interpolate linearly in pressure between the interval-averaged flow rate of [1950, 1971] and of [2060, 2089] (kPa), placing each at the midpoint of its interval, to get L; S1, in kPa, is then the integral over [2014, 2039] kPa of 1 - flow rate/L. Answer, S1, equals -4.3 kPa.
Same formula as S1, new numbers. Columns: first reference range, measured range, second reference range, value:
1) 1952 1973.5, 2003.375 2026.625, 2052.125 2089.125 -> -2.1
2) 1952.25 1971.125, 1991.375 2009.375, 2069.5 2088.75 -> -2.8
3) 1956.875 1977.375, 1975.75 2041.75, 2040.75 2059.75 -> 2.4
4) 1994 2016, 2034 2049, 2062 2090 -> -3.3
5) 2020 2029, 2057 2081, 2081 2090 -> -3.9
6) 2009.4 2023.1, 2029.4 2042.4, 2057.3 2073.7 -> -0.6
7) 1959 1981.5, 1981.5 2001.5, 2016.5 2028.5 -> -0.5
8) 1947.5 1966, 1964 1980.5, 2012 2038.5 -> 0.4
